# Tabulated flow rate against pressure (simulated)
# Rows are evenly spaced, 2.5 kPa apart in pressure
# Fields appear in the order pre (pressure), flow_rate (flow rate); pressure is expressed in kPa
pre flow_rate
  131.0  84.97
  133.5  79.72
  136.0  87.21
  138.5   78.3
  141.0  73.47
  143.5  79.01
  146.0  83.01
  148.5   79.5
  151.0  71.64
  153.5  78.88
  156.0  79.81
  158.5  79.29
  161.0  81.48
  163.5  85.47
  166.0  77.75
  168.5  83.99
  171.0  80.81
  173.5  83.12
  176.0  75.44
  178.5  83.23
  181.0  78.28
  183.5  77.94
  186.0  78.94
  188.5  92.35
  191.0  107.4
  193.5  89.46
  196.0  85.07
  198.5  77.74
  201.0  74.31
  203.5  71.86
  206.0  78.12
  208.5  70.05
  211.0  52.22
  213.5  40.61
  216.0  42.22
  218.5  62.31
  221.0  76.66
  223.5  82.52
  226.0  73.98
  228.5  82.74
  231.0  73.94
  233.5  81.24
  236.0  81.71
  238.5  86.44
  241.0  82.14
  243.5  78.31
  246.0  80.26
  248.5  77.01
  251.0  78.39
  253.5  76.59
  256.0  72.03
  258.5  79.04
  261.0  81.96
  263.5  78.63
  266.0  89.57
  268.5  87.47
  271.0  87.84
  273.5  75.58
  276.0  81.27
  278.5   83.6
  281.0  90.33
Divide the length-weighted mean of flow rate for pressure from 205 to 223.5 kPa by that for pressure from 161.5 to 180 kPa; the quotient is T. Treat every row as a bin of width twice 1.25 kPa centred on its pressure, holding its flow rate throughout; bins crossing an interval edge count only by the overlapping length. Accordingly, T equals 0.8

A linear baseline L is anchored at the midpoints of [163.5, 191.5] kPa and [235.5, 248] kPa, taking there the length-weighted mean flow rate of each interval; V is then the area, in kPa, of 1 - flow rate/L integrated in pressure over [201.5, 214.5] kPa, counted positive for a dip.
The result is 2.9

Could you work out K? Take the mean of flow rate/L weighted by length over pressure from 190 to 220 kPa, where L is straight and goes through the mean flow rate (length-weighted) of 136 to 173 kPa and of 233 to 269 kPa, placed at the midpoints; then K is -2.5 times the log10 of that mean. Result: 0.14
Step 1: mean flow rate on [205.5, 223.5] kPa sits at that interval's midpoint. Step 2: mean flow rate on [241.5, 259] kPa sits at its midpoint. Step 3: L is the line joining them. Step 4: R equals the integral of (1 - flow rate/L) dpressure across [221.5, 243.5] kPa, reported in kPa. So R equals -3.5 kPa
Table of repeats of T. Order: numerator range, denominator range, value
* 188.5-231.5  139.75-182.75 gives 0.92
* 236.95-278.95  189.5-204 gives 0.95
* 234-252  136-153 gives 1.03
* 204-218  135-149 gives 0.72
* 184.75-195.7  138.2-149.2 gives 1.16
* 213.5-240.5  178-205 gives 0.88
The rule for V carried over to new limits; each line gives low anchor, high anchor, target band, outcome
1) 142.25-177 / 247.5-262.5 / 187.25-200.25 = -1.8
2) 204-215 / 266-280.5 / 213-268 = -3.0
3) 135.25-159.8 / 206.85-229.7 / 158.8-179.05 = -1.8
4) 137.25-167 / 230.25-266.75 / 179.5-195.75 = -1.6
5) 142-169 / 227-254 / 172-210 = -0.7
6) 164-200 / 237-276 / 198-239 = 5.7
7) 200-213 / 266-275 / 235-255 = -0.6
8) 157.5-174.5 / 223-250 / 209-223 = 4.1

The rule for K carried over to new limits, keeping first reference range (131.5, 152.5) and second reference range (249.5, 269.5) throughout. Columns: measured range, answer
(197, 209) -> 0.07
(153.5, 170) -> -0.02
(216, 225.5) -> 0.15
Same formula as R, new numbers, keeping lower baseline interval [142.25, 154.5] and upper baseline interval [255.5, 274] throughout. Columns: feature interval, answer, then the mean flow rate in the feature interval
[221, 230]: 0.2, 79.2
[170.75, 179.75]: -0.2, 80.6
